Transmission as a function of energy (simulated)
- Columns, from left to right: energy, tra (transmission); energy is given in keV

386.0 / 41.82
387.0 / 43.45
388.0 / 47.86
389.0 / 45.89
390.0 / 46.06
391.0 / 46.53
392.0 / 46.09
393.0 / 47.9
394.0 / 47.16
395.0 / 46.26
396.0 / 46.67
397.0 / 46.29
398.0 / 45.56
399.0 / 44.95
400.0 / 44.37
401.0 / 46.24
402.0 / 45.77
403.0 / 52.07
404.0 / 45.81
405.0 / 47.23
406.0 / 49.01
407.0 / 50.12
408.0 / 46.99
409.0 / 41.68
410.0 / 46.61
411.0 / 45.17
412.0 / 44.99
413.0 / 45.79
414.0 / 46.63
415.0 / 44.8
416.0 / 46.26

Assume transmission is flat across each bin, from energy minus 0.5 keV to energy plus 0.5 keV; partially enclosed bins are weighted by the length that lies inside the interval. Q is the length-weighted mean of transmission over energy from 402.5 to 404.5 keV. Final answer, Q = 48.9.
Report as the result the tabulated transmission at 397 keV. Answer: 46.29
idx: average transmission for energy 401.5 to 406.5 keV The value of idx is 48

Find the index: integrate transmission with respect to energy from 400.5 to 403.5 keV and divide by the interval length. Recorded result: 48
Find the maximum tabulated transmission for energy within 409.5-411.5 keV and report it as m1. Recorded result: 46.61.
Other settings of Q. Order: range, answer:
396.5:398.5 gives 45.9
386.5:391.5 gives 46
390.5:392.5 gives 46.3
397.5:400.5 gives 45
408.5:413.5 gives 44.8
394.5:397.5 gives 46.4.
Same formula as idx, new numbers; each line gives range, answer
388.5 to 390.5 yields 46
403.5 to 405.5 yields 46.5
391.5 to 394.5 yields 47.1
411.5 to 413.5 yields 45.4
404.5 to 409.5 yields 47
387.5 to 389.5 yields 46.9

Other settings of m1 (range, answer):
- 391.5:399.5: 47.9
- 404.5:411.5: 50.12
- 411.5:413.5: 45.79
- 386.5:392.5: 47.86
